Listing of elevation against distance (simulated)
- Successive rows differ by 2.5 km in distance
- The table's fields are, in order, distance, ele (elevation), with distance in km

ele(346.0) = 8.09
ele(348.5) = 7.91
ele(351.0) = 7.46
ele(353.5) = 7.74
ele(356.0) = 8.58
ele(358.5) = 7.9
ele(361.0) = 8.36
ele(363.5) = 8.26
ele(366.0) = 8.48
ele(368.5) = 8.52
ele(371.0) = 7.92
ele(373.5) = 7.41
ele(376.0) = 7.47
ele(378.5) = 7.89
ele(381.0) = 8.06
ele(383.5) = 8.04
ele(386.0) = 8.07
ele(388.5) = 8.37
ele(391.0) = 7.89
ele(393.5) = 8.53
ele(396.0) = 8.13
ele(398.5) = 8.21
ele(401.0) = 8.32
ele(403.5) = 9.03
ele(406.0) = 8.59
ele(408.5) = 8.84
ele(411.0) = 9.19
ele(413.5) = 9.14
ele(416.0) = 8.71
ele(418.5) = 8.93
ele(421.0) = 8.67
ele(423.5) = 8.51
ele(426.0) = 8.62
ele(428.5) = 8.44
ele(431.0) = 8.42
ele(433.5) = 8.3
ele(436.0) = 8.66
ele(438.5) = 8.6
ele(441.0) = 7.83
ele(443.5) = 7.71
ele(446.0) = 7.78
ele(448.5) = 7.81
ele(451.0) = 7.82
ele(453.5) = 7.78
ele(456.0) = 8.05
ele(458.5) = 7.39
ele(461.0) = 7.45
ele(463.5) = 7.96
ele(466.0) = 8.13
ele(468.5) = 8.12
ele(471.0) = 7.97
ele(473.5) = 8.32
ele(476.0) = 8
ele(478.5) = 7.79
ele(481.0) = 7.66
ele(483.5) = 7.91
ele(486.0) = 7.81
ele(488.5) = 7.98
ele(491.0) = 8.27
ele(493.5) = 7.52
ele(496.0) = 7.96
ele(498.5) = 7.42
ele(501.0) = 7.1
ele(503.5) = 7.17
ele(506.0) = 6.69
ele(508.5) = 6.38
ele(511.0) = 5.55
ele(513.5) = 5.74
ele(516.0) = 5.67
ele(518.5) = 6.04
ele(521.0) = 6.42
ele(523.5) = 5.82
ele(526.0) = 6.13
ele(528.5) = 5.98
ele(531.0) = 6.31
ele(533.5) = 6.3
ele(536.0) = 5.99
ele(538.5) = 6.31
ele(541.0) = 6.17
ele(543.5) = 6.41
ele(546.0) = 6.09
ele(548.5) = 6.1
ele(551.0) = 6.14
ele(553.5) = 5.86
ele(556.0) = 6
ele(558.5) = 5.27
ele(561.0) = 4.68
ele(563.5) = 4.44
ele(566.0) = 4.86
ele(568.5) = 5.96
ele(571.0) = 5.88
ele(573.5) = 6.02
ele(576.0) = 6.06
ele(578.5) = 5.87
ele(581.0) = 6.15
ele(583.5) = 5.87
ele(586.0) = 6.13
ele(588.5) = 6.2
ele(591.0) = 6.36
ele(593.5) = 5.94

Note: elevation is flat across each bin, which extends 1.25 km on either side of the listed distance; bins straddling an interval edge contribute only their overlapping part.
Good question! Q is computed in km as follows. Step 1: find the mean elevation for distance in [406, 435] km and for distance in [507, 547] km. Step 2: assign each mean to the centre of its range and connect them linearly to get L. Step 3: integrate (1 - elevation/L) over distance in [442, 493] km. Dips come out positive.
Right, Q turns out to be -2.4 km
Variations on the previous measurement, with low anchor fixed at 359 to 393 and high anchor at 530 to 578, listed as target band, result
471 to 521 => -4.8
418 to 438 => -3.1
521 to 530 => 0.2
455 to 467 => -1.3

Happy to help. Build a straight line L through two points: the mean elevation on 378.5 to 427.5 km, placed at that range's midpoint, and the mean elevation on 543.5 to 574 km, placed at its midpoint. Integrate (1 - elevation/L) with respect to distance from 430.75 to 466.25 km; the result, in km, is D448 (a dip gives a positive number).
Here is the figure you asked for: -1.4 km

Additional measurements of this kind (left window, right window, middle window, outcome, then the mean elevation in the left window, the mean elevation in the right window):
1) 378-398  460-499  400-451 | -2.8 km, 8.13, 7.9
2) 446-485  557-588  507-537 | 2.9 km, 7.87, 5.62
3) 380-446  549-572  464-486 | -2.4 km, 8.44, 5.47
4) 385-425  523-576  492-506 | -1.2 km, 8.57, 5.85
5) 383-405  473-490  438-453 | 0.3 km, 8.3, 7.91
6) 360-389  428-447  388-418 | -1.7 km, 8.06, 8.21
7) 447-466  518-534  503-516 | 0.7 km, 7.78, 6.14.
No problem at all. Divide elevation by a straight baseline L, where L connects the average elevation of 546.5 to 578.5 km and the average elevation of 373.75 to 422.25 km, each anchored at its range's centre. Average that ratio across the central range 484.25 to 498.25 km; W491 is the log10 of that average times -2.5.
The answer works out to -0.15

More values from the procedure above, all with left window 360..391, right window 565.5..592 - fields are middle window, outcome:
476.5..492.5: -0.14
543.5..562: 0.08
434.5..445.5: -0.11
